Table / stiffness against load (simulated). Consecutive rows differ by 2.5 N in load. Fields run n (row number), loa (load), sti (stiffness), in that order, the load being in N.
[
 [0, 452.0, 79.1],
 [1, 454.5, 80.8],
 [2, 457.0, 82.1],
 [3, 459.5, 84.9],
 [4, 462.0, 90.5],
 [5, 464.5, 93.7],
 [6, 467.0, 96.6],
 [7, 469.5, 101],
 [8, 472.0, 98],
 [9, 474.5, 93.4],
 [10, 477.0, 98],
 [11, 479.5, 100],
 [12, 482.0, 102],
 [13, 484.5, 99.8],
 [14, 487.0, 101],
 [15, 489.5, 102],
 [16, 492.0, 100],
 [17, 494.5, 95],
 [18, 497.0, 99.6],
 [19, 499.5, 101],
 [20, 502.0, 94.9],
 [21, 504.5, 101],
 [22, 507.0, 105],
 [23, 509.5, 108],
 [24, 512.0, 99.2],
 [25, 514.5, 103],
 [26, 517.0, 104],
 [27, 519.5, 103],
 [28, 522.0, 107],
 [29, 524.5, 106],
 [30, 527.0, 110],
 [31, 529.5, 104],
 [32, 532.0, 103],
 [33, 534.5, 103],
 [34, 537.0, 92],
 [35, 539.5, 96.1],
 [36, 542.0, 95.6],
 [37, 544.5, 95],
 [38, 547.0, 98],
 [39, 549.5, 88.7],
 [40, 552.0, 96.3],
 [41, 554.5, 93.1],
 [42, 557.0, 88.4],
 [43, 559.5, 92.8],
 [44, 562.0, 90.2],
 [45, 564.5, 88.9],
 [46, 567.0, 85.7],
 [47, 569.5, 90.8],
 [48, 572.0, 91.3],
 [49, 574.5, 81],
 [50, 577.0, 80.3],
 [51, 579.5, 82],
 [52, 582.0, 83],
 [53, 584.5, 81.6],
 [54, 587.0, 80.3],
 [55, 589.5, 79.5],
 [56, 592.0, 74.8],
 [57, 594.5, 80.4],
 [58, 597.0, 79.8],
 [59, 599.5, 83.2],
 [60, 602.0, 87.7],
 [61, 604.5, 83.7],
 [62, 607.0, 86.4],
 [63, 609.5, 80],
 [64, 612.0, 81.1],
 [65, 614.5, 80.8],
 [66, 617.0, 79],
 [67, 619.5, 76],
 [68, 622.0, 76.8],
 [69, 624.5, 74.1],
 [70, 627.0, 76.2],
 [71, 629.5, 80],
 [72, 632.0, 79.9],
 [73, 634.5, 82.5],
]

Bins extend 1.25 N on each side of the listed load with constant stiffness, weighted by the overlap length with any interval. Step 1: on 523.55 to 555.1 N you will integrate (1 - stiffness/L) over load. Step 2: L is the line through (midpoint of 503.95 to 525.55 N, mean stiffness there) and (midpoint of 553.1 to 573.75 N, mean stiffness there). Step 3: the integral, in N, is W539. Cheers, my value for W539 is -0.5 N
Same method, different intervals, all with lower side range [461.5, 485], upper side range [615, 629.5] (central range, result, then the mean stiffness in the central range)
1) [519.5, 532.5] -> -2.3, 106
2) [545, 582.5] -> -1.7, 88.9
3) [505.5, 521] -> -2.0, 104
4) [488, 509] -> -1.4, 100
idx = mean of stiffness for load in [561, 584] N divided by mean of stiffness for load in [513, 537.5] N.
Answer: 0.83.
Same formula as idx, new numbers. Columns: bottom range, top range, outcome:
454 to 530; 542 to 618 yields 0.87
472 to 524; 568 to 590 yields 0.83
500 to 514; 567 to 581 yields 0.84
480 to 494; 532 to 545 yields 0.96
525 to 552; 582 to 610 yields 0.83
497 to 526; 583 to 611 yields 0.79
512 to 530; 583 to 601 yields 0.76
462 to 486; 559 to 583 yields 0.88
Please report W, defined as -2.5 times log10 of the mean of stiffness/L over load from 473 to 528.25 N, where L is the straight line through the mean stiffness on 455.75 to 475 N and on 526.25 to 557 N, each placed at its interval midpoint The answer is -0.07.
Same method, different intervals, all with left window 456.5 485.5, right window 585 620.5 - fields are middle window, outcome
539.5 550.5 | -0.09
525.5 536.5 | -0.17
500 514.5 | -0.12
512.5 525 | -0.16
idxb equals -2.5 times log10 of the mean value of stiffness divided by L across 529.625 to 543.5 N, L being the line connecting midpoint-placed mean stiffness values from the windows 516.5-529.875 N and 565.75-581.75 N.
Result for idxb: 0.022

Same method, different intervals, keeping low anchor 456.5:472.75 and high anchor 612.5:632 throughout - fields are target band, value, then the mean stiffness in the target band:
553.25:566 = -0.09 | 90.6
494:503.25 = -0.10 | 97.8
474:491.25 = -0.10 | 99.7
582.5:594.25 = 0.02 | 79.4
